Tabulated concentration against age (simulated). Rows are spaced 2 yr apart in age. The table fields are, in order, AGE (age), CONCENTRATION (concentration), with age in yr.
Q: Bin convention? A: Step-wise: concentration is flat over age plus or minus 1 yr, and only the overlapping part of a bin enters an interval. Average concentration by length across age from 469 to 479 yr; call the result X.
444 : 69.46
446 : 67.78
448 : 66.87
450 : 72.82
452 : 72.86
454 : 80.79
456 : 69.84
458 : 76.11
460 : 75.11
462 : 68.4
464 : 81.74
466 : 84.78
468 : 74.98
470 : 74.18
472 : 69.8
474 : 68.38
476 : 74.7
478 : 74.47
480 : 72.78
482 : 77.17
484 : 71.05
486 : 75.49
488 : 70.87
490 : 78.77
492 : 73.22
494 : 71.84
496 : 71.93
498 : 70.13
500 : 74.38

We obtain 72.3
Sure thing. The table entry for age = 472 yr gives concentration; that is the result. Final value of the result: 69.8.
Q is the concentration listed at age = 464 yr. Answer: 81.74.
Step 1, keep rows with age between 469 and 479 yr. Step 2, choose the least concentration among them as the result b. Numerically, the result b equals 68.38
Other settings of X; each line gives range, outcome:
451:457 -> 74.5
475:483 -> 74.8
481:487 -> 74.6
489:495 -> 74.6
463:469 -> 80.5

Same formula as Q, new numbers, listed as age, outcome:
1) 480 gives 72.78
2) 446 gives 67.78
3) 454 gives 80.79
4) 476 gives 74.7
